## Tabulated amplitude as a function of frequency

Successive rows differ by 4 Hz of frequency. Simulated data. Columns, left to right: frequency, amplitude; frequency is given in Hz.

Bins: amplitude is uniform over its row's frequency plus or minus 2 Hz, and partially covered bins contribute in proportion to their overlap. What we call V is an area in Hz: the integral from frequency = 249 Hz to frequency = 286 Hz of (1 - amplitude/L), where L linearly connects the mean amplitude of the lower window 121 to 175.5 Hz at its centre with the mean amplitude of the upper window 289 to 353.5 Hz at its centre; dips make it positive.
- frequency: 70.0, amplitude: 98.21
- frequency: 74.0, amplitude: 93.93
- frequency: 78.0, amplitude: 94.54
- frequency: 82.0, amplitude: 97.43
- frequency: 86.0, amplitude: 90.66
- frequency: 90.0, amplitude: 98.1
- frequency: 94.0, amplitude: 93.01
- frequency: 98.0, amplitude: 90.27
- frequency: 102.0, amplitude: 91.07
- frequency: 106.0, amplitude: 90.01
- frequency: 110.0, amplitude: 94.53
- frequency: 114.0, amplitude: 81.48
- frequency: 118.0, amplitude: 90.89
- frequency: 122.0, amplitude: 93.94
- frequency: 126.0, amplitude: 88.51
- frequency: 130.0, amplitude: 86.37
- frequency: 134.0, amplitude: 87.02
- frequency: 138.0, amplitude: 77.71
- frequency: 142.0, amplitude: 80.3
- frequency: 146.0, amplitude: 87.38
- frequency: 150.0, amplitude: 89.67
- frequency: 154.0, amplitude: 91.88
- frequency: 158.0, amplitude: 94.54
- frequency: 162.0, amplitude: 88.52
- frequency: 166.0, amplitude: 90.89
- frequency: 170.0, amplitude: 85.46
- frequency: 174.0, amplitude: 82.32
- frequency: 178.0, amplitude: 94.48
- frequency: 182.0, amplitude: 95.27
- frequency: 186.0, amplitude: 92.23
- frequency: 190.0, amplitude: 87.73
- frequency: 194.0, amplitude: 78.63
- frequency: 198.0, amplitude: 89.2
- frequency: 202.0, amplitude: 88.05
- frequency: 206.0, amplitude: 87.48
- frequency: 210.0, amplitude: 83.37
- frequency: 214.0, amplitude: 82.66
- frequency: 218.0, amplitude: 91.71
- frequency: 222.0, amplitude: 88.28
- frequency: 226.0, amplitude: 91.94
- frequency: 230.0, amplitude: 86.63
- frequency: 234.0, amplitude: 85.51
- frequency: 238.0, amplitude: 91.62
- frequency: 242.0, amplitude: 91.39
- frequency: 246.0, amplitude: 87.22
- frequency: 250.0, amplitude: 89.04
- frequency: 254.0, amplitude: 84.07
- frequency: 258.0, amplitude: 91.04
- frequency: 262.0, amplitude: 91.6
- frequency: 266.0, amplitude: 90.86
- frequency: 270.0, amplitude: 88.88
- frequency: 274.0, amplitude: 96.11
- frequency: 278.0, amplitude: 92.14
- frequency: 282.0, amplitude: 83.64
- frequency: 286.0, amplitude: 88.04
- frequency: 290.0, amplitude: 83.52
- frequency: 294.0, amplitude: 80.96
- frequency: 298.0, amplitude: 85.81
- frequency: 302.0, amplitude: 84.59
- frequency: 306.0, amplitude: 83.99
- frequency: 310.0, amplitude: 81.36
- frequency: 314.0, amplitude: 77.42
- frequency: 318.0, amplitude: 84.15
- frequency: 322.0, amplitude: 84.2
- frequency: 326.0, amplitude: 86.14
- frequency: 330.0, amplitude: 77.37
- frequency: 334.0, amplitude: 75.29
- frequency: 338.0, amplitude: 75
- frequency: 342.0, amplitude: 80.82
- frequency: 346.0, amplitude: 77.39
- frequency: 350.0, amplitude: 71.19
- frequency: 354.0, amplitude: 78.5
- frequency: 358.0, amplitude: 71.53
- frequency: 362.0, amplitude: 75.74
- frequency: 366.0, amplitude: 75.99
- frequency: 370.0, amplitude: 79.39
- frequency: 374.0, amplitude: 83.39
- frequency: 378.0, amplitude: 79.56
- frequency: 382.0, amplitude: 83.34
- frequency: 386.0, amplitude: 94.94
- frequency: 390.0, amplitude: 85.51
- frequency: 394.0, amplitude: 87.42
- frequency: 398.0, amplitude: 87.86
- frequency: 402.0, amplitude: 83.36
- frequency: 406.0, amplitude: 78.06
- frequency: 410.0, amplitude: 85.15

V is -3.1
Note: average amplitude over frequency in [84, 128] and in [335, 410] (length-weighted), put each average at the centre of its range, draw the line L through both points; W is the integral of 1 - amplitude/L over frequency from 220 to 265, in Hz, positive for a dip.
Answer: -1.7 Hz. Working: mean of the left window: 91.1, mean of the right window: 80.6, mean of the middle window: 89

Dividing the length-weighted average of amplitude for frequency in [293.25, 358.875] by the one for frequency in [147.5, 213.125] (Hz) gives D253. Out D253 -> 0.90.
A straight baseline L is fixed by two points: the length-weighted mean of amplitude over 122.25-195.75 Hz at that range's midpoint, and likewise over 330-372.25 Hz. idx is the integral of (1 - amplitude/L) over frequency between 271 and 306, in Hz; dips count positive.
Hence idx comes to -2.9 Hz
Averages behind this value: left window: 87.9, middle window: 86.7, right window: 76.2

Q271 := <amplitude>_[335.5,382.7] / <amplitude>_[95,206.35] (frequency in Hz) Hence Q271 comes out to 0.9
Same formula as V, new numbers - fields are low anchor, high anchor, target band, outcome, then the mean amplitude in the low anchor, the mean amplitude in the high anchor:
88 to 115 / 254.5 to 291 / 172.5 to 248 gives 1.68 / 91.6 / 89.5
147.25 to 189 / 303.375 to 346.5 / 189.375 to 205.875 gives 0.48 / 90.4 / 80.4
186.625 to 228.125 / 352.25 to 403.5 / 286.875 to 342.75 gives 1.53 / 87.1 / 82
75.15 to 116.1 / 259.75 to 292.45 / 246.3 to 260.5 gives 0.24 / 92.1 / 89.2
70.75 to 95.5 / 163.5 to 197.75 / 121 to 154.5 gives 1.72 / 94.8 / 88.4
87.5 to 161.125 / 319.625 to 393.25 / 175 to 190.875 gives -0.96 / 89.3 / 79.9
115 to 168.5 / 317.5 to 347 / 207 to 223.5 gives -0.30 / 88.1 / 79.9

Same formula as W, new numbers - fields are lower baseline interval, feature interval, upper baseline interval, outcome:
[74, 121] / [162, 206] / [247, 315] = 0.6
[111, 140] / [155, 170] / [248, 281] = -0.5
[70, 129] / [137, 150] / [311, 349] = 0.9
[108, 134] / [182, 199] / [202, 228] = 0.0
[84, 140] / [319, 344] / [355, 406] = 1.0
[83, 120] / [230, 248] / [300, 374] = -1.0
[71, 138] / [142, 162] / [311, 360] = -0.3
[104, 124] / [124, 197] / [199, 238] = 1.0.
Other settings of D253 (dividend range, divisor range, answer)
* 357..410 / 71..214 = 0.92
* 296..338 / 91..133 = 0.91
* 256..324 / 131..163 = 0.99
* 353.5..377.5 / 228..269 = 0.87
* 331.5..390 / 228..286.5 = 0.88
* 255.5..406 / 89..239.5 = 0.94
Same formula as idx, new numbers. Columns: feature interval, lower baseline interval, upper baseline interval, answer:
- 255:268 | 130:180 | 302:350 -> -1.2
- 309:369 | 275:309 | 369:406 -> 5.0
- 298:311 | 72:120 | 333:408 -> -0.1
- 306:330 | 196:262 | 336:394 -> 0.1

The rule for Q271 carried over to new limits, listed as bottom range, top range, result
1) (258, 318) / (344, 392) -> 0.92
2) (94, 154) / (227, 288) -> 1.01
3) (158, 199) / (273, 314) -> 0.96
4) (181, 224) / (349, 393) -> 0.92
